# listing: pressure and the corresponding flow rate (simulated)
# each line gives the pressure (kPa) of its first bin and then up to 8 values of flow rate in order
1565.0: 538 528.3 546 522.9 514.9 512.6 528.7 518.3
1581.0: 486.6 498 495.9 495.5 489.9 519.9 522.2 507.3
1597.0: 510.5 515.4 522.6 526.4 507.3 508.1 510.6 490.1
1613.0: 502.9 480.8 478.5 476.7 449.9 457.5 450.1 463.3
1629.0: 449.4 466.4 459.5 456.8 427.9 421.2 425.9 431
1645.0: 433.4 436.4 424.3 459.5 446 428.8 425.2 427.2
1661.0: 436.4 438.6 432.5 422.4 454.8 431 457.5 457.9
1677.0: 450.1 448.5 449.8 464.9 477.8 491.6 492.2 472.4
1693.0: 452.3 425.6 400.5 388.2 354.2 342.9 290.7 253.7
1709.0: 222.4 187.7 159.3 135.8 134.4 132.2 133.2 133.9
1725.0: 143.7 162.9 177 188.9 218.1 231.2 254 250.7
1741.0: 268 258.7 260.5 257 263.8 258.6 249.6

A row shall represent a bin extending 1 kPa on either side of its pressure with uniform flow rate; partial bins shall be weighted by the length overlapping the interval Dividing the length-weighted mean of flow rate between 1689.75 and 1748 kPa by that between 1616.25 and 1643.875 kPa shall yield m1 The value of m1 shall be 0.6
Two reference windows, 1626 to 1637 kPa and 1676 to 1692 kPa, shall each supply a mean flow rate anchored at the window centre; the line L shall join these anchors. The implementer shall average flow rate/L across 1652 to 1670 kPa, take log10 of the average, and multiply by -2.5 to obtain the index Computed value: 0.07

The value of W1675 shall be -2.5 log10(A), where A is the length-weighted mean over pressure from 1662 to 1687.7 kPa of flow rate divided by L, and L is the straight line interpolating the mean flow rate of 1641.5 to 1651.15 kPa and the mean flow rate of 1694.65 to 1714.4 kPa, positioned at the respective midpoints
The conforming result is -0.23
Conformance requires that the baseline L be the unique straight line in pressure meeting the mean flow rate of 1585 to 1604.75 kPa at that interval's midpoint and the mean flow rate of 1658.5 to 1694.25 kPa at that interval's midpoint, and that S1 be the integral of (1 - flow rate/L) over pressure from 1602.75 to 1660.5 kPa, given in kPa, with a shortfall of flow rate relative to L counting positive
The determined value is 3.2 kPa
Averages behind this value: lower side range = 511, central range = 458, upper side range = 453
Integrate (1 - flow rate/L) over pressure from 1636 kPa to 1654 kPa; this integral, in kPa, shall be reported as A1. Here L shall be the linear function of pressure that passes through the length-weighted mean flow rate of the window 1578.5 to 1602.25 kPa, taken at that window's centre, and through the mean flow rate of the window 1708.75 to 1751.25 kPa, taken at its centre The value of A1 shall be -2.2 kPa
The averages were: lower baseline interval 507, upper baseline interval 200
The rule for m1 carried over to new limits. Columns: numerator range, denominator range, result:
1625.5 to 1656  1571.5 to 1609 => 0.87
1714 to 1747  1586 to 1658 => 0.41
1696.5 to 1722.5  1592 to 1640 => 0.49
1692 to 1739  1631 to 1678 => 0.55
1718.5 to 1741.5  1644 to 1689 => 0.43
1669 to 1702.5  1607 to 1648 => 0.96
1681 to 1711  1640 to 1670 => 0.90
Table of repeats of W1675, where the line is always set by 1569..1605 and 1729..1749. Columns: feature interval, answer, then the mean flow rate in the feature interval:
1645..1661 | -0.11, 435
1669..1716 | -0.16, 380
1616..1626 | -0.03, 463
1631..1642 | -0.04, 441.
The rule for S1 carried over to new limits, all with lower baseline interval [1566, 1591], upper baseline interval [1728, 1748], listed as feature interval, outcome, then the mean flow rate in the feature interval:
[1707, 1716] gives 3.1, 185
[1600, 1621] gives -1.9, 498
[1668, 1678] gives -2.9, 450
